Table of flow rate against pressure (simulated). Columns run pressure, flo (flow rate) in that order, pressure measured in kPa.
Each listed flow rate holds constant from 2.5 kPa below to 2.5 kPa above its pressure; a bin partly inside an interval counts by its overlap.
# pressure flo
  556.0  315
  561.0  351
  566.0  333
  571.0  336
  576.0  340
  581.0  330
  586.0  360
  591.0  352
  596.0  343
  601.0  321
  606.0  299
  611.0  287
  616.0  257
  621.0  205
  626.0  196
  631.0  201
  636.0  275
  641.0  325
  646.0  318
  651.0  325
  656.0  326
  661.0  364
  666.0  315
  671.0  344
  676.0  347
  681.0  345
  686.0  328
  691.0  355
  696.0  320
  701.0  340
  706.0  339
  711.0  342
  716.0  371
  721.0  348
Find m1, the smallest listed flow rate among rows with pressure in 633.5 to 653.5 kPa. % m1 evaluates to 275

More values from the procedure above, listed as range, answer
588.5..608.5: 299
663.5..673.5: 315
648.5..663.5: 325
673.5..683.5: 345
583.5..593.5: 352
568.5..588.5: 330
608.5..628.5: 196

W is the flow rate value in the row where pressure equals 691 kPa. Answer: 355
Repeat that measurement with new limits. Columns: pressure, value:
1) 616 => 257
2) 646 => 318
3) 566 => 333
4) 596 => 343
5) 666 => 315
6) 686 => 328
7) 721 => 348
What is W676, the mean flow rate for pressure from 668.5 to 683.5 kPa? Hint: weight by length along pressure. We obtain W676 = 345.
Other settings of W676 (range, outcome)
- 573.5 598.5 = 345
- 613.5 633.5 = 215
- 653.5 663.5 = 345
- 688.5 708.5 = 338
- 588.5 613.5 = 320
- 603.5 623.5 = 262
